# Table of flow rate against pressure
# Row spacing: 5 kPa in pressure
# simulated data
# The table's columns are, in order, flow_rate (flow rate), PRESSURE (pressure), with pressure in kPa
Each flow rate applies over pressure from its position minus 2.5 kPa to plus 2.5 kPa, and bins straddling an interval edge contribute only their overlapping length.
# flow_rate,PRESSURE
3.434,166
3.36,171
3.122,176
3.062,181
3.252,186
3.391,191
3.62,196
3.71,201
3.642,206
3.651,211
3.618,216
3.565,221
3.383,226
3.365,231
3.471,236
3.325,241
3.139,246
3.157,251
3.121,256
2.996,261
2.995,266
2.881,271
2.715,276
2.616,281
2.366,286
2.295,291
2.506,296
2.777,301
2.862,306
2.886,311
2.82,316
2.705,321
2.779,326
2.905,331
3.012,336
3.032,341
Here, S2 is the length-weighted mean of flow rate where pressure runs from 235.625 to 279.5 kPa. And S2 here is 3.06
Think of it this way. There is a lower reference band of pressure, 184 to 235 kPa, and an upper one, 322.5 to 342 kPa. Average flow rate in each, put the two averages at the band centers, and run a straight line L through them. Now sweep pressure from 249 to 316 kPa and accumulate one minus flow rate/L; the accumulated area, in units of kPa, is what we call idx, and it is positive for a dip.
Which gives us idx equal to 8.04 kPa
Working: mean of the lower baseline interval 3.52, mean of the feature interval 2.78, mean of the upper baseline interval 2.91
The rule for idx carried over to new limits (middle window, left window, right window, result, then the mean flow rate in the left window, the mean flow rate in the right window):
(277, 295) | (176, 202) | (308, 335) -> 3.1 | 3.36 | 2.83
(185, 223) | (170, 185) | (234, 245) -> -3.7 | 3.17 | 3.36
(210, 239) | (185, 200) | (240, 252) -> -1.7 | 3.47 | 3.2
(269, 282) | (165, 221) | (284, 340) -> 0.9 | 3.45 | 2.73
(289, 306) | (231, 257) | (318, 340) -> 2.4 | 3.26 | 2.86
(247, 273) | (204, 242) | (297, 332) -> 1.5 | 3.51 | 2.8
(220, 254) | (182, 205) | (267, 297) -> -3.3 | 3.47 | 2.59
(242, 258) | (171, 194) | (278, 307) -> -1.9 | 3.23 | 2.56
